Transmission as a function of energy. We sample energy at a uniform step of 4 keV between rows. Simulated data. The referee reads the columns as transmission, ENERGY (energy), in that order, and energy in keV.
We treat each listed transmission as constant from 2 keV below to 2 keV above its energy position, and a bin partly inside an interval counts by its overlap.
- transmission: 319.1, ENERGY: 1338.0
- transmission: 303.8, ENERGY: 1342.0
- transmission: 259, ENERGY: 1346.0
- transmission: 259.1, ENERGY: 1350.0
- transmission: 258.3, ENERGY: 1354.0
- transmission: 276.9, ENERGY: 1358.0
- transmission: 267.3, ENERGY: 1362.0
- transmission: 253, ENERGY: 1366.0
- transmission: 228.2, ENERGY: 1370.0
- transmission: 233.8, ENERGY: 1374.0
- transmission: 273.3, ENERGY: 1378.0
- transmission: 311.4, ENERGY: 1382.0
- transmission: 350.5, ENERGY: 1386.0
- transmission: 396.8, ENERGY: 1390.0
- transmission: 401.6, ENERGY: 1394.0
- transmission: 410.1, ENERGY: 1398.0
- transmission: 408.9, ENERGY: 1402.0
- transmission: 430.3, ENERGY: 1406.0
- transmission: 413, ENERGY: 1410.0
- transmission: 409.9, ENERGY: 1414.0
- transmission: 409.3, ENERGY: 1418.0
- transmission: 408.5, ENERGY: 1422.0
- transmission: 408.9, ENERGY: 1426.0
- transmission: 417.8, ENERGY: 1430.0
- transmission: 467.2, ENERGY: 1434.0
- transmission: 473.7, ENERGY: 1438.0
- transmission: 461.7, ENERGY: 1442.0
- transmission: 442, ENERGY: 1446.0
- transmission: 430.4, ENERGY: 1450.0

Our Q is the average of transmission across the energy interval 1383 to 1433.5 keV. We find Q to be 405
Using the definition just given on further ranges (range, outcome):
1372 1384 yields 273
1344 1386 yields 266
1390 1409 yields 411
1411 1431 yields 411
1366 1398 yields 316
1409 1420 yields 411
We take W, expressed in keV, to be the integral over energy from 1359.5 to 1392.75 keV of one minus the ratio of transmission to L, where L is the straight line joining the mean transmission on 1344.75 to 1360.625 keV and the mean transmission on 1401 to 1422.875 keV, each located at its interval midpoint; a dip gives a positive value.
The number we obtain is 3.4 keV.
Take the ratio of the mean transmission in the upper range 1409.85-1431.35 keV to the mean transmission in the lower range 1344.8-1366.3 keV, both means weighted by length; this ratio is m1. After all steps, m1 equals 1.56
